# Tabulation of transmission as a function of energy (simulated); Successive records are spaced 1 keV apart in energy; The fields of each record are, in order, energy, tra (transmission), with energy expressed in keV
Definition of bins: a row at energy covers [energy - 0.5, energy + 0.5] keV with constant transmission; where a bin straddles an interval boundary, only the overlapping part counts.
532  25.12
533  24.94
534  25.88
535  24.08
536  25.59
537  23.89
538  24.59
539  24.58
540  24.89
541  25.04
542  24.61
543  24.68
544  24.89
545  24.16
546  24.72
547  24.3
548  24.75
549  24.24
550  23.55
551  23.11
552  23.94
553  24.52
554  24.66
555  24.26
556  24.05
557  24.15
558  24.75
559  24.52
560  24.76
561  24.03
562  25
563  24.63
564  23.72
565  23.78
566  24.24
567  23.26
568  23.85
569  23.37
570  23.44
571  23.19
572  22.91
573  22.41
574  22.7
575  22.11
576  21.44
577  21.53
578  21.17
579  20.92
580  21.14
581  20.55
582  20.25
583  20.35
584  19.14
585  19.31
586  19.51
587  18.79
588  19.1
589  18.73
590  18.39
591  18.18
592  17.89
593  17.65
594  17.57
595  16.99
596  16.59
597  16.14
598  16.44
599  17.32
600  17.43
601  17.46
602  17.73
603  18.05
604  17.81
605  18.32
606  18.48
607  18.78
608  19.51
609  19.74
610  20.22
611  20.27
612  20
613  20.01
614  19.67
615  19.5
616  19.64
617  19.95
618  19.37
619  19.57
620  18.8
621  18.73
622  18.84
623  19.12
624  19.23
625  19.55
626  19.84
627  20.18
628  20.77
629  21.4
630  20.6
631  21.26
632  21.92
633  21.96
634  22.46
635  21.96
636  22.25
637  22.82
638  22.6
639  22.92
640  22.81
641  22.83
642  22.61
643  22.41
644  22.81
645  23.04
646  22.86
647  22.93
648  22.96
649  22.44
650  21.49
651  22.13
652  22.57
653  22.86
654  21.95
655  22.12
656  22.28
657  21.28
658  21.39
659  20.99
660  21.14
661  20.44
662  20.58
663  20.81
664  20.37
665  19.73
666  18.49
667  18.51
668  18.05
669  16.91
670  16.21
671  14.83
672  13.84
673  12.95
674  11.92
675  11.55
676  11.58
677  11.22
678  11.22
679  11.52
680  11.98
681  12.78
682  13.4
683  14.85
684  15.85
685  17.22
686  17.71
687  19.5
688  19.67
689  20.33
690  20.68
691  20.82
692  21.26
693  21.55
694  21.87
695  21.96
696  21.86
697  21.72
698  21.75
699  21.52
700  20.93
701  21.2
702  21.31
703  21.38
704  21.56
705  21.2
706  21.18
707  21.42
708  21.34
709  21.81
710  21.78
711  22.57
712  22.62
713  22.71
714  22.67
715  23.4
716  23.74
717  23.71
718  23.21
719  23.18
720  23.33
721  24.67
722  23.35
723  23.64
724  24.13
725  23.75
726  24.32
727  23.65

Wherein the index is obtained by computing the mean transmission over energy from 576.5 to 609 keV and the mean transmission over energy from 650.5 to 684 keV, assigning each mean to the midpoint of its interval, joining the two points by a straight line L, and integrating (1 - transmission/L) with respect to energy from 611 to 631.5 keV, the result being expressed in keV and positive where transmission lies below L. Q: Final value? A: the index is -1.9 keV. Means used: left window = 18.7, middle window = 19.8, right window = 17.3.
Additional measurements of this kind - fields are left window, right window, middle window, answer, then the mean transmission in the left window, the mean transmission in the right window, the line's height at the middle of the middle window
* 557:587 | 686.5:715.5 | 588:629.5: 6.4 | 22.4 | 21.5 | 22.2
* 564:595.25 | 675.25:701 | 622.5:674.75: -4.6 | 20.8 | 17.8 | 18.9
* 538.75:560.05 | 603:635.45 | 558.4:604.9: 3.8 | 24.4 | 19.9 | 22.3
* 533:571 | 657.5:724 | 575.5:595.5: 3.2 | 24.3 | 19.4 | 23.1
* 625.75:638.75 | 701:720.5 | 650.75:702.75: 8.3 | 21.6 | 22.3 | 22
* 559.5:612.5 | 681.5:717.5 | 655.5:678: 3.6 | 20.3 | 20.8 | 20.7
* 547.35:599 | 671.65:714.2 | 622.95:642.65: -1.4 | 21.6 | 18.6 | 20.1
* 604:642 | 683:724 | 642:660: -1.2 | 20.4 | 21.5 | 20.8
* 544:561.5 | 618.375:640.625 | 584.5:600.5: 3.3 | 24.3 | 20.9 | 22.5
